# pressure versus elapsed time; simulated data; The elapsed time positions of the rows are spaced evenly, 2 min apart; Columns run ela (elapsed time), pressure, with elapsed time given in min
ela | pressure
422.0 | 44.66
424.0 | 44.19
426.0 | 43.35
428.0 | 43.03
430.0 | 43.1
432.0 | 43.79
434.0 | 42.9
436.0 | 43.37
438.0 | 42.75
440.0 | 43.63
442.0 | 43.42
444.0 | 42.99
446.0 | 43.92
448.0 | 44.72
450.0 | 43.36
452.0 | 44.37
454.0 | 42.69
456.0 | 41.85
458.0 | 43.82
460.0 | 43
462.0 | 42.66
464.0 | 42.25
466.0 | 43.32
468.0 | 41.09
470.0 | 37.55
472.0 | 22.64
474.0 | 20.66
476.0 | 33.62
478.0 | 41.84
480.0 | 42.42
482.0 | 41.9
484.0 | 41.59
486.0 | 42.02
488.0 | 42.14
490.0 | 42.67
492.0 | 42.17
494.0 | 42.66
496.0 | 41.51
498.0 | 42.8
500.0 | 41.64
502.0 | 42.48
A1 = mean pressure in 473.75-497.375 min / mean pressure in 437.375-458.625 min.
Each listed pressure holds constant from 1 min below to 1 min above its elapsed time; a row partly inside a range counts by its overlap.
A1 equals 0.93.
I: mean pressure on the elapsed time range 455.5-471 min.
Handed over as 41.9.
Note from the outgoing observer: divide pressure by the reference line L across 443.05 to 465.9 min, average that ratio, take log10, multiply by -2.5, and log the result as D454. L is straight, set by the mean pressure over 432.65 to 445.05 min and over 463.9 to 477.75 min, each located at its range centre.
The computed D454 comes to -0.118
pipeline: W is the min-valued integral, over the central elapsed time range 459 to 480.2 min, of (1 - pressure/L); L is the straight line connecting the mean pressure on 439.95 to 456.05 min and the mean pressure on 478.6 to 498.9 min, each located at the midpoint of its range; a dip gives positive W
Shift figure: 2.8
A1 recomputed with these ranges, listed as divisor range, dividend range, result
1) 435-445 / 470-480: 0.73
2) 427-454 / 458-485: 0.88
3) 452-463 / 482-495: 0.98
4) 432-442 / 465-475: 0.76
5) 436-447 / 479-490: 0.97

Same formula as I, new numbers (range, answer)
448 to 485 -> 39.6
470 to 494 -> 37.8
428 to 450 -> 43.4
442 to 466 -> 43.2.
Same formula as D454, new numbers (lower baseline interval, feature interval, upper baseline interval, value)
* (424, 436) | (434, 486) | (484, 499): 0.06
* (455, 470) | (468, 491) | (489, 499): 0.14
